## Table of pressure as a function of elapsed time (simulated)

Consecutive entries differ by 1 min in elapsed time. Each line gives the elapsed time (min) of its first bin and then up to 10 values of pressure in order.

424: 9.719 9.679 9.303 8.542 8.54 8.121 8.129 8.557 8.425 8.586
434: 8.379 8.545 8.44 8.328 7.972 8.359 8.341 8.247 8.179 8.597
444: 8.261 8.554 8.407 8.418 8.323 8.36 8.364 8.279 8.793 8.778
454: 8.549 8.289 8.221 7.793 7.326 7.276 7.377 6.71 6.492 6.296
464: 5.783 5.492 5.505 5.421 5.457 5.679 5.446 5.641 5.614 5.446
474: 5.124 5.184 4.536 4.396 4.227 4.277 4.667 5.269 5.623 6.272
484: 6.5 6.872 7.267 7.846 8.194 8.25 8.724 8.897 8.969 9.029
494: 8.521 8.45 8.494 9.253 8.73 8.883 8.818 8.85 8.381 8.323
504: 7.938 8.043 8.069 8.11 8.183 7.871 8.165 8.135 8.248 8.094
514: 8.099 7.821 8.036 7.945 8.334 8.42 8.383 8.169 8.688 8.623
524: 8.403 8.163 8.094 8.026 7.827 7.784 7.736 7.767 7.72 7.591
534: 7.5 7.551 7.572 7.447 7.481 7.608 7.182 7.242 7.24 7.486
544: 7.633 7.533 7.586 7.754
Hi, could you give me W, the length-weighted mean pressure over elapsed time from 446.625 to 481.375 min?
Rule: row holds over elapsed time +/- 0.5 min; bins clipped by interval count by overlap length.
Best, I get 6.48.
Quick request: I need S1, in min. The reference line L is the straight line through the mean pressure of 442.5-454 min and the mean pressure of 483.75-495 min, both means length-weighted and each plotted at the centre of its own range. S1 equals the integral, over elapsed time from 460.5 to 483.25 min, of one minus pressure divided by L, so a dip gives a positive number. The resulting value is 7.9 min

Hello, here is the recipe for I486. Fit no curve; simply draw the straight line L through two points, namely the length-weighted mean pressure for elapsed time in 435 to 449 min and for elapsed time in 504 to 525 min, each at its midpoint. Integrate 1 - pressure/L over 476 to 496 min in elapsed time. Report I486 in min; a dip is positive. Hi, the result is 3.2 min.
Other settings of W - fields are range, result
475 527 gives 7.71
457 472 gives 6.17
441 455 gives 8.44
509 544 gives 7.9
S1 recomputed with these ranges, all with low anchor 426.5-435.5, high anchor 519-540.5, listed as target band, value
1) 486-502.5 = -1.1 min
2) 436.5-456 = -0.1 min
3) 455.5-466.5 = 2.0 min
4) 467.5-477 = 3.4 min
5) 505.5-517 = -0.1 min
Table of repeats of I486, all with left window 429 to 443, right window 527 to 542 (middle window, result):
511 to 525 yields -1.0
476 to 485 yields 3.1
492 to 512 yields -1.6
